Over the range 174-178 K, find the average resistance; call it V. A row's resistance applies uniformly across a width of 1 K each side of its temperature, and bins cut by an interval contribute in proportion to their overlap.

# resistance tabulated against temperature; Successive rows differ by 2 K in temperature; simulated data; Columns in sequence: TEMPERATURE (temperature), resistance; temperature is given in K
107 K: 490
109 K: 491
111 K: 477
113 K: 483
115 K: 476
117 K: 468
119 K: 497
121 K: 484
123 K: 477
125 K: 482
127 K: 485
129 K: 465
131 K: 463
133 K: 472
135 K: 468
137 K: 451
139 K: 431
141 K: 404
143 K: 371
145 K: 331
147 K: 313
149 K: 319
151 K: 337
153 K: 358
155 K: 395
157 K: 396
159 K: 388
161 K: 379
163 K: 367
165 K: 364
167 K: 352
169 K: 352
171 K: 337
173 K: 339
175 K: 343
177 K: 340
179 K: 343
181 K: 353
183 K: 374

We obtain 342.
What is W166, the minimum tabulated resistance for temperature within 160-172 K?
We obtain 337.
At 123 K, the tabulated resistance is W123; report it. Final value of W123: 477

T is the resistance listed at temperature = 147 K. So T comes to 313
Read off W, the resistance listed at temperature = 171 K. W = 337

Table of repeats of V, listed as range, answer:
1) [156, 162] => 388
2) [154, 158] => 396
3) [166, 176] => 345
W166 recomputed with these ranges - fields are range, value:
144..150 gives 313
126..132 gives 463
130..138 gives 451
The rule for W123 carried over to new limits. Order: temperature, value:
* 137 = 451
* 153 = 358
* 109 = 491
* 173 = 339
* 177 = 340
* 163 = 367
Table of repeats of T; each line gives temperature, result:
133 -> 472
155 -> 395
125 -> 482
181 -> 353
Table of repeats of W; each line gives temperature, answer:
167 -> 352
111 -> 477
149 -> 319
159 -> 388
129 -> 465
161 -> 379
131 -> 463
